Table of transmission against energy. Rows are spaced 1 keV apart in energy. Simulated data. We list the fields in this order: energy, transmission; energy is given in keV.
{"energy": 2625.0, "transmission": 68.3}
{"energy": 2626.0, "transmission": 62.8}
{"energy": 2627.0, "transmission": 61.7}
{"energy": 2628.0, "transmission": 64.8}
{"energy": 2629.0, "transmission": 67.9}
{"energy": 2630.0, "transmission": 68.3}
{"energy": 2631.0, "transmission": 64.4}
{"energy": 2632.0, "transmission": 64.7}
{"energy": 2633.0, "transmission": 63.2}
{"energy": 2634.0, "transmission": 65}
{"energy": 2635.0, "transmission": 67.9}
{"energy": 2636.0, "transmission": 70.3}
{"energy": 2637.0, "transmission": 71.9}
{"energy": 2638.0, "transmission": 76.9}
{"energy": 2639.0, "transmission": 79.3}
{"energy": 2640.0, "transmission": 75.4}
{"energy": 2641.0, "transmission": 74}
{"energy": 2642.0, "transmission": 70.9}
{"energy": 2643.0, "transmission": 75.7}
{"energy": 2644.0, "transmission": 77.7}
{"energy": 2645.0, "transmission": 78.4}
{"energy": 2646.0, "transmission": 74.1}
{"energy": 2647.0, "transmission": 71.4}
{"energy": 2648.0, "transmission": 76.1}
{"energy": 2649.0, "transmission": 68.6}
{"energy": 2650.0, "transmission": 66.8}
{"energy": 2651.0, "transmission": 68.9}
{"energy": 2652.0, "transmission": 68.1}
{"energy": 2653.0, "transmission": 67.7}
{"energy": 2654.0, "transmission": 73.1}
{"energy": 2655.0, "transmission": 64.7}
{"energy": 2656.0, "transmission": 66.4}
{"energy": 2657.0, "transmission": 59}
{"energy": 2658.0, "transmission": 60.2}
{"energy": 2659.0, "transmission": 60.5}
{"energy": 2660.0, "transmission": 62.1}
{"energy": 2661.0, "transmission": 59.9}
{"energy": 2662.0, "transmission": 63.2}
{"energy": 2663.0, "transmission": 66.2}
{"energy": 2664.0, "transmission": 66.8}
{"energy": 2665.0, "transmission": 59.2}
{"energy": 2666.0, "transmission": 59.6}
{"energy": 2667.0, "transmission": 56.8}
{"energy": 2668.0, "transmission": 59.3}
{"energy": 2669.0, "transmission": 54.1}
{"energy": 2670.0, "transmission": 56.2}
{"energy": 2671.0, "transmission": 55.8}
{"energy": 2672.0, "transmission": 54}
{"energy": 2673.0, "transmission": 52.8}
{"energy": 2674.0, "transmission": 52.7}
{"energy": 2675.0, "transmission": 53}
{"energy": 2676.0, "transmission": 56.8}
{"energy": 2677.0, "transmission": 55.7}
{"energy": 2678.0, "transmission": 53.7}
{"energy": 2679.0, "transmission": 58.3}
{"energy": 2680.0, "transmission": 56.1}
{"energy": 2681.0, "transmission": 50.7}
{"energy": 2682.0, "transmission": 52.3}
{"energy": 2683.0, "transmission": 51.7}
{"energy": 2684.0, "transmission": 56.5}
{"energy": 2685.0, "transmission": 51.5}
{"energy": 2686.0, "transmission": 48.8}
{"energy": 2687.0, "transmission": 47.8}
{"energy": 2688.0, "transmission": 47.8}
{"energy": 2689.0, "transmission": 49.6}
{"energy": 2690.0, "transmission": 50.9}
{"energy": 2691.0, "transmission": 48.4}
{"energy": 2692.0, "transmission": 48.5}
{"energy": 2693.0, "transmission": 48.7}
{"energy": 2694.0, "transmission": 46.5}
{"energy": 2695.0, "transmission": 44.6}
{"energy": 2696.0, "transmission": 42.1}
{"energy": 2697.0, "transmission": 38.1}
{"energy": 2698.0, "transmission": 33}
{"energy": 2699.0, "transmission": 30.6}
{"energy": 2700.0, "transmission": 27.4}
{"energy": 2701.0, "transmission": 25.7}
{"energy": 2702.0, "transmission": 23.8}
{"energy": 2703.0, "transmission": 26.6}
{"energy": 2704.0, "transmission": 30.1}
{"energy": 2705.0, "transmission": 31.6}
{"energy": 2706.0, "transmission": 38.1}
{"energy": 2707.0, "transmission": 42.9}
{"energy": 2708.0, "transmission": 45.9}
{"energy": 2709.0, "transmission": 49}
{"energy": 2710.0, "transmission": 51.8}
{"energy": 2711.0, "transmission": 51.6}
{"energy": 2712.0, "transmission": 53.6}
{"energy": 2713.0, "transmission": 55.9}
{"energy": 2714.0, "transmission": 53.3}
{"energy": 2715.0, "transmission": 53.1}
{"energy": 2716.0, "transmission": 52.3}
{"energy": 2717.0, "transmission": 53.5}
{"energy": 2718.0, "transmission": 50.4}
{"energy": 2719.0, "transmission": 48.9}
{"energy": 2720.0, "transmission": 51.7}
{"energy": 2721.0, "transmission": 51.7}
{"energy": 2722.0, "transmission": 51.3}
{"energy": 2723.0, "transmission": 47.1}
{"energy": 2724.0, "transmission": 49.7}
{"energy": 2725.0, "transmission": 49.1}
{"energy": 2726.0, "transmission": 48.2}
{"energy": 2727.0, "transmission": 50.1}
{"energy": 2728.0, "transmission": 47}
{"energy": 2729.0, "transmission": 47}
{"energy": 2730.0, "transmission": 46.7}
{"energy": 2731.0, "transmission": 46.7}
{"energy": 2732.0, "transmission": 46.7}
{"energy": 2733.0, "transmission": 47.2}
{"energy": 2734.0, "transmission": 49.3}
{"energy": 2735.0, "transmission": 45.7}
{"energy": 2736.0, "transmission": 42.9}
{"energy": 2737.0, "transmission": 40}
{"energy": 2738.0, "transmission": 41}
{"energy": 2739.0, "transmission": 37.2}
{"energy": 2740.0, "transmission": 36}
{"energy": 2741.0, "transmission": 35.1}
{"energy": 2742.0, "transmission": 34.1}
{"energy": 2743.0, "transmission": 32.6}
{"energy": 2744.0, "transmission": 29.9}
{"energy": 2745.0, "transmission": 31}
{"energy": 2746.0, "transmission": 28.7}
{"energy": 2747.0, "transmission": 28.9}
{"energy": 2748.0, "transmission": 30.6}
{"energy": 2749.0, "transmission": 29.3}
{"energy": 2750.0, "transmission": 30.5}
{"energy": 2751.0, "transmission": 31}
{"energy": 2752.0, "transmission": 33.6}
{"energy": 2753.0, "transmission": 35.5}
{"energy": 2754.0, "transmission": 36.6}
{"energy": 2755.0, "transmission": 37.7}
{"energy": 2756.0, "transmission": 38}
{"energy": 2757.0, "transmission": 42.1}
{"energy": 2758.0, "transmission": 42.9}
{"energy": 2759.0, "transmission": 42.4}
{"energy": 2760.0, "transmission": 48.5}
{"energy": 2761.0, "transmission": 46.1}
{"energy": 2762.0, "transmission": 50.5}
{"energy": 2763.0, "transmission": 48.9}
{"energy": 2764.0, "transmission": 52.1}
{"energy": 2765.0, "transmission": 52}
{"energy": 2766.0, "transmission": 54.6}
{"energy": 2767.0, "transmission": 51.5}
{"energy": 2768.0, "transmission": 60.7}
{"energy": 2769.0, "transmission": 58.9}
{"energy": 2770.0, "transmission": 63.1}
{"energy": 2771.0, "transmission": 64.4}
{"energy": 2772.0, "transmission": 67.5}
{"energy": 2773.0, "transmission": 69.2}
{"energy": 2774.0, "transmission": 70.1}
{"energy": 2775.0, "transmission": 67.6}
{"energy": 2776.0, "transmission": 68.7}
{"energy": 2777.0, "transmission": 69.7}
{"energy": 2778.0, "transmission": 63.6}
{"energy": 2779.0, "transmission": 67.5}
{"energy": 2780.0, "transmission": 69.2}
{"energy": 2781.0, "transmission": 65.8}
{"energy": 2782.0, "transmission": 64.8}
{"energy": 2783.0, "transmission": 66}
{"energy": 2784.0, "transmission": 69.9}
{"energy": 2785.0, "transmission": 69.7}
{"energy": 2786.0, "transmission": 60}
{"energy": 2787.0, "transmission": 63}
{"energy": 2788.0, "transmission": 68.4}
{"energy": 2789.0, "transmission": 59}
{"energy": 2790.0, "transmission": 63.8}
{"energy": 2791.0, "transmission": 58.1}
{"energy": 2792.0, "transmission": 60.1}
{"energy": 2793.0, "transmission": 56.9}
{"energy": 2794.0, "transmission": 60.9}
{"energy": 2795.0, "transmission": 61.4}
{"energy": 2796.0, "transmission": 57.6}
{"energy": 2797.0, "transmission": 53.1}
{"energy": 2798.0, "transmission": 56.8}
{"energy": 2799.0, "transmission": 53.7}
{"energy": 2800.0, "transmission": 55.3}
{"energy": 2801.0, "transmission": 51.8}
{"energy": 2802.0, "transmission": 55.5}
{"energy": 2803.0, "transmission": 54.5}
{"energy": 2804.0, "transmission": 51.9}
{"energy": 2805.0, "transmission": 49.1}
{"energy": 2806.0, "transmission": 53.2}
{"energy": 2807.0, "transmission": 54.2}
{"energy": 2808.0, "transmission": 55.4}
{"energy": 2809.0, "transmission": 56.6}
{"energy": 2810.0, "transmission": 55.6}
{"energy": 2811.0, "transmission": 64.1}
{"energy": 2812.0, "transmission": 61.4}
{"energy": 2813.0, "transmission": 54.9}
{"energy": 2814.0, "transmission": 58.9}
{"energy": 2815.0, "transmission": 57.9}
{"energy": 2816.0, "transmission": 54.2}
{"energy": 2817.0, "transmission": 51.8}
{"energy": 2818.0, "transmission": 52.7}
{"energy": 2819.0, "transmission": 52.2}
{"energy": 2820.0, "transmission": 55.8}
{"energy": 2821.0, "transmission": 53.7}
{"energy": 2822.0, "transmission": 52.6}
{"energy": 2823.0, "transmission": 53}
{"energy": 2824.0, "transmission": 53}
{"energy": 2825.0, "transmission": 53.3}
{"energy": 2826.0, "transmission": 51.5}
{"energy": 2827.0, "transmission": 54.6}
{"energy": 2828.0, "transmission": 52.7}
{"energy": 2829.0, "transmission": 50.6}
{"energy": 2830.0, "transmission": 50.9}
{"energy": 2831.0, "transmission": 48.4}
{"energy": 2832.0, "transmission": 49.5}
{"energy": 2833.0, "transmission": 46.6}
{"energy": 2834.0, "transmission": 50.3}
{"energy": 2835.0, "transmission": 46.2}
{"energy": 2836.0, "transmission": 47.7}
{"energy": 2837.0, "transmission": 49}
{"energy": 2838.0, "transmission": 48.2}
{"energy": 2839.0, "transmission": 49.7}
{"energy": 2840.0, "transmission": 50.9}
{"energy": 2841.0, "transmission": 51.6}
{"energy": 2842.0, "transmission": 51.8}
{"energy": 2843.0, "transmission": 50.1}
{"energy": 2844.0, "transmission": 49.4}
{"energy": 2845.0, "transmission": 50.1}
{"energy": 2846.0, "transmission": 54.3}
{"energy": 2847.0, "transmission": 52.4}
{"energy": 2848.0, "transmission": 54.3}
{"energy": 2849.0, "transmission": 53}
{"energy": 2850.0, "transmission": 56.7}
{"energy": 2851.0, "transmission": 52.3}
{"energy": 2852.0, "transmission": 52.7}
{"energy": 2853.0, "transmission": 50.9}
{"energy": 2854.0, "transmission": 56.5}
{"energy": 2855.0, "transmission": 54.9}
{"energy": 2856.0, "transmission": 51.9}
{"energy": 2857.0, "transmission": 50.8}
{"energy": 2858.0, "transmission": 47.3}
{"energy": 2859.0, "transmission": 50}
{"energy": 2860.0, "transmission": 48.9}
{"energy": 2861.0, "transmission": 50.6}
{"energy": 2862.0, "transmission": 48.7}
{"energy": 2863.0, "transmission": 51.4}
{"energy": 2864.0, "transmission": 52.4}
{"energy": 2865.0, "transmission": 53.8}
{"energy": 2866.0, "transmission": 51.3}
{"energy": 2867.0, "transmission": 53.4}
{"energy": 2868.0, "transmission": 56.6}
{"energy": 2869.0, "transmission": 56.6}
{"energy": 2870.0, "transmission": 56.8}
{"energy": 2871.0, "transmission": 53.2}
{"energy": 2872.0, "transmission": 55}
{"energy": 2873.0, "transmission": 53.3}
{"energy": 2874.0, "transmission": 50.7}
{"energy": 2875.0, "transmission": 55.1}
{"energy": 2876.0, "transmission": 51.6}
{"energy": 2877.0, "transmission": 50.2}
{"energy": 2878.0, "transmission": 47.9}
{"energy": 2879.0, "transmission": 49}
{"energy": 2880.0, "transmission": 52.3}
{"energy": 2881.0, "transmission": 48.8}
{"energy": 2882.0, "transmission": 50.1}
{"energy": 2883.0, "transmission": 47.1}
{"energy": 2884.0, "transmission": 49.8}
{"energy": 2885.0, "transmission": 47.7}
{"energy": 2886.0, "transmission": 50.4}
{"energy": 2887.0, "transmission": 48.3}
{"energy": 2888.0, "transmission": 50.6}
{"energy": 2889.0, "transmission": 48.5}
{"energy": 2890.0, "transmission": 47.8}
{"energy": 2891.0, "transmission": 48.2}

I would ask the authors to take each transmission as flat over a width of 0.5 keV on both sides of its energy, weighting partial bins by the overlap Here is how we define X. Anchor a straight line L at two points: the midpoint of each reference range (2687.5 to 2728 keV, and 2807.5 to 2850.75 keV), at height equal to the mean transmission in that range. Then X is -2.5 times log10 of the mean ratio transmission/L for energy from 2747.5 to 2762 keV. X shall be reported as 0.25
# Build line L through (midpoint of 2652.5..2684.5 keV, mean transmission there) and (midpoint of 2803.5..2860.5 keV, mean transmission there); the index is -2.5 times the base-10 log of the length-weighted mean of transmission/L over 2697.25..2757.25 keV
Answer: 0.34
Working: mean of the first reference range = 58.6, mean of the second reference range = 52.5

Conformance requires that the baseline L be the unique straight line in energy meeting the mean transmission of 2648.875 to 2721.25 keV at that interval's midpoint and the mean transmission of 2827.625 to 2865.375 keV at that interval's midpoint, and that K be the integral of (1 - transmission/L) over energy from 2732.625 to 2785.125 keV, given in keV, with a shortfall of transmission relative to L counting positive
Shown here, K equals 2.77 keV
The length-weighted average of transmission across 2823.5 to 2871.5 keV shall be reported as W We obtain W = 51.6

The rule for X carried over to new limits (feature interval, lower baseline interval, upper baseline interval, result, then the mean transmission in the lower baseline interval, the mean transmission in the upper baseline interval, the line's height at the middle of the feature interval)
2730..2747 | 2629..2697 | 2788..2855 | 0.42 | 60.9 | 53.9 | 57.5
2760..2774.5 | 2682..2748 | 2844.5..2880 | -0.22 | 43.7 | 52.4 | 46.8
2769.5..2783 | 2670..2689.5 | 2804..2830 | -0.23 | 53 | 54.4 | 54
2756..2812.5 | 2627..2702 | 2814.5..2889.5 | -0.08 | 58.9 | 51.6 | 54.2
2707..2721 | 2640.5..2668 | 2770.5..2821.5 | 0.24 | 67.1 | 59.9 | 64.1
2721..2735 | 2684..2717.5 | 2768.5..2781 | 0.09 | 43.9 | 66.6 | 52.3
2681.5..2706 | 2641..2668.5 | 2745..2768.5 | 0.35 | 66.9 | 41.2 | 57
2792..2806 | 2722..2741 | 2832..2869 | -0.14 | 45.3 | 51.3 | 48.7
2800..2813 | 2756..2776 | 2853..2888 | -0.03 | 55.3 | 51.5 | 53.8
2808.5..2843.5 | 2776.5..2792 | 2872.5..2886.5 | 0.12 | 65.1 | 50.3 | 58.6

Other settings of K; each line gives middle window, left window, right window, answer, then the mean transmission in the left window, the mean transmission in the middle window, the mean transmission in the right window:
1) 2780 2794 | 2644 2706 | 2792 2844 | -2.6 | 54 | 63.6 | 53.4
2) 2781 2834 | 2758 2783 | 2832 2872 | -0.3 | 59.7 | 56.4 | 51.6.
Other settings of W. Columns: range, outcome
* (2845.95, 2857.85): 53.2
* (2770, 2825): 59.5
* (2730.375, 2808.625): 51.3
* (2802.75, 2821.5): 55.2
